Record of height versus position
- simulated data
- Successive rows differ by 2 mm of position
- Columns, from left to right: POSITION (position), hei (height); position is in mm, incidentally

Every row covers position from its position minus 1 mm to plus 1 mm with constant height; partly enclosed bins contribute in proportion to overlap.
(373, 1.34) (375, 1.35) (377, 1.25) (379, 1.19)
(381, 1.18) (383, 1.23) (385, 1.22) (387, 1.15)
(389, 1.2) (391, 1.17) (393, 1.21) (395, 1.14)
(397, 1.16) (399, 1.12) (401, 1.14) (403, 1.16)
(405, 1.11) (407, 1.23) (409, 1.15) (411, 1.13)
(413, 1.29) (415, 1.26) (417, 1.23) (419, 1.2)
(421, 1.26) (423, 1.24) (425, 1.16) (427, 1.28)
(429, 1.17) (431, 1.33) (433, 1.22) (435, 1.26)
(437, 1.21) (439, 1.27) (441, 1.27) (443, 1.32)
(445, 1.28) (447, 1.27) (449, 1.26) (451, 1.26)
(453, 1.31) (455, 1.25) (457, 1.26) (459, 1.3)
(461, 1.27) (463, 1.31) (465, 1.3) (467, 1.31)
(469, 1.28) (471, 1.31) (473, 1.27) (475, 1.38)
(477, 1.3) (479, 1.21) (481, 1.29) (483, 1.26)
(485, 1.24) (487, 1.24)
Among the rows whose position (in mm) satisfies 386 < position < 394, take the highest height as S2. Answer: 1.21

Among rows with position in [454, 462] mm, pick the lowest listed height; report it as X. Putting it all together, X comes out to 1.25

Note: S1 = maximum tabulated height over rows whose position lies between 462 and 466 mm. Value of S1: 1.31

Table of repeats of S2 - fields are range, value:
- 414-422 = 1.26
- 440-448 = 1.32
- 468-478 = 1.38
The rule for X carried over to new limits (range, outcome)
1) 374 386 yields 1.18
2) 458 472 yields 1.27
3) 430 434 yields 1.22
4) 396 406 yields 1.11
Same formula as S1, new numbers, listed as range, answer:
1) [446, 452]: 1.27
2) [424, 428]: 1.28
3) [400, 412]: 1.23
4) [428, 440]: 1.33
